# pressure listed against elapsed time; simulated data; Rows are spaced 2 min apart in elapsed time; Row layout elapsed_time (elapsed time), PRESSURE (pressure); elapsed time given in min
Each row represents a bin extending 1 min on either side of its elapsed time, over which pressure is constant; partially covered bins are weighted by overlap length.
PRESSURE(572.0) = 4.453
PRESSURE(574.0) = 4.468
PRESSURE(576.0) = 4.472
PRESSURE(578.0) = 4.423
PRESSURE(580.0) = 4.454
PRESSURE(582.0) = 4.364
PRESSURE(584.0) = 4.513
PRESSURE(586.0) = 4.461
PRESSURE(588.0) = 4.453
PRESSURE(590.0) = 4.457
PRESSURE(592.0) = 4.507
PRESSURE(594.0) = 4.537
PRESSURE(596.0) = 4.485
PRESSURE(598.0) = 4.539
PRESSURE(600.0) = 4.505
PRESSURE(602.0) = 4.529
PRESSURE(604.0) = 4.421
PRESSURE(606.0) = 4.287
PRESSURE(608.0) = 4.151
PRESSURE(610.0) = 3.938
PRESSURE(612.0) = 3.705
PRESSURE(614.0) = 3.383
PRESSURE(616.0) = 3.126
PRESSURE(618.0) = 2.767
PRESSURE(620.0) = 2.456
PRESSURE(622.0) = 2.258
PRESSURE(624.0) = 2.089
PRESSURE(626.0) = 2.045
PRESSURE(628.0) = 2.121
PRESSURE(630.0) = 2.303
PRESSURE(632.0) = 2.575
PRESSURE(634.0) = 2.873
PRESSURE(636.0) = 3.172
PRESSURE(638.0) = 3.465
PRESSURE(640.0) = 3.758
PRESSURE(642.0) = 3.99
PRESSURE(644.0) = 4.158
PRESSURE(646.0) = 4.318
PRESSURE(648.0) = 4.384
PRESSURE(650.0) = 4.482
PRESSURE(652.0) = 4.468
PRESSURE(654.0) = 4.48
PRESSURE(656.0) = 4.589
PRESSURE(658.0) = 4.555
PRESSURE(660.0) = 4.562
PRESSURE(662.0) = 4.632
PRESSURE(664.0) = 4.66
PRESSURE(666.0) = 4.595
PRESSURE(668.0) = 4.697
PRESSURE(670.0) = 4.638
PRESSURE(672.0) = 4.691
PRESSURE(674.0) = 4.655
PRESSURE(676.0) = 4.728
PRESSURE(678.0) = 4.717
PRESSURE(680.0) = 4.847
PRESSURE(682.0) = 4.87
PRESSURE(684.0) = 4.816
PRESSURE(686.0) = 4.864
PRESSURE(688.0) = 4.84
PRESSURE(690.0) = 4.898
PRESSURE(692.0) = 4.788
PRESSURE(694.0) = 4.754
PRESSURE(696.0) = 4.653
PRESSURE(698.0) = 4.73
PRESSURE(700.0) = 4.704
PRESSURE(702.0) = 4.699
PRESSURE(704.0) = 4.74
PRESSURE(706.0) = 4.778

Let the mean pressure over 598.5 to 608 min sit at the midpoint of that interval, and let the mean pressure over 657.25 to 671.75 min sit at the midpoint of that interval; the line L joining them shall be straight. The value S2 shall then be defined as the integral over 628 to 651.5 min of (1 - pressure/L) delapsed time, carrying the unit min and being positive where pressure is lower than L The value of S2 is 5.2 min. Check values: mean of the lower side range 4.41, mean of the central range 3.55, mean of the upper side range 4.62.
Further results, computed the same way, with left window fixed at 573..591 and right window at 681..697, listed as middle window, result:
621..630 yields 4.8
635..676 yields 3.0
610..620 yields 2.9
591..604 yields 0.0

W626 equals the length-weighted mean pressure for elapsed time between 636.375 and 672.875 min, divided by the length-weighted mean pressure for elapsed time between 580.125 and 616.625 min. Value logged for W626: 1.03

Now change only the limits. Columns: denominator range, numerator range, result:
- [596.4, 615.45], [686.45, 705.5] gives 1.15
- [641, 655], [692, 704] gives 1.09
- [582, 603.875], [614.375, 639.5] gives 0.59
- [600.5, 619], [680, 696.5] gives 1.26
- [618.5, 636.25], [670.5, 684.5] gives 1.97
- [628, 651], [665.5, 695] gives 1.35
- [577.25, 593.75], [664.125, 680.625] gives 1.05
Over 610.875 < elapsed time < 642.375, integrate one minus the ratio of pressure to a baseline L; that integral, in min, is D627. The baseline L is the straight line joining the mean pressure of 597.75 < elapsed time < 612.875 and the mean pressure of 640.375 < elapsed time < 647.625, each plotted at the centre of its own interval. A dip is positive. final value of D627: 10.0 min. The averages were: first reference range 4.25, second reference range 4.14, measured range 2.86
